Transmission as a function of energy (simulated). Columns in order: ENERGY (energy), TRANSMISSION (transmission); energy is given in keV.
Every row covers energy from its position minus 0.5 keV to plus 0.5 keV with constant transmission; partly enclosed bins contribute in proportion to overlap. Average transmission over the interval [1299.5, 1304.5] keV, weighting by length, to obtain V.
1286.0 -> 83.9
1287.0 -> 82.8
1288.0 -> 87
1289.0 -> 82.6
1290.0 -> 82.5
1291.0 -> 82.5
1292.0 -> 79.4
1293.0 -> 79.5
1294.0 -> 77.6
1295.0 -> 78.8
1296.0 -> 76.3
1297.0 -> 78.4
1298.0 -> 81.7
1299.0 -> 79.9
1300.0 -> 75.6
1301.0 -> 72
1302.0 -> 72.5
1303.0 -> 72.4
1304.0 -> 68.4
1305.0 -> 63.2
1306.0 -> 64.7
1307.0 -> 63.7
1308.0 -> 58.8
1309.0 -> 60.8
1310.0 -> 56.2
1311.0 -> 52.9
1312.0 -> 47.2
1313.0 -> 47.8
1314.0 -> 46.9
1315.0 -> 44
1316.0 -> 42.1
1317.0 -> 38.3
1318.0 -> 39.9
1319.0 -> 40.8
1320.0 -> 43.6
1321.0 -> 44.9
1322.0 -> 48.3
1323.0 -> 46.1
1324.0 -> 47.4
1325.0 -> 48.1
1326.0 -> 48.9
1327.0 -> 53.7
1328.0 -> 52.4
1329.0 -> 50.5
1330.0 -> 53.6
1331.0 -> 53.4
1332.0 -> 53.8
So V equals 72.2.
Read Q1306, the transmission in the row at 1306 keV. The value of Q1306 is 64.7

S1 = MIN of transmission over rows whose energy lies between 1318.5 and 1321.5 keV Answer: 40.8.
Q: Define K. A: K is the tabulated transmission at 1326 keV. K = 48.9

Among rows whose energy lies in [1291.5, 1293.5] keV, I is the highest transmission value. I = 79.5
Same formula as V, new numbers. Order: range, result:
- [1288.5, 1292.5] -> 81.8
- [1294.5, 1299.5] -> 79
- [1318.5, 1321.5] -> 43.1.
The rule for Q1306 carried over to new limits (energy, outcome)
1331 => 53.4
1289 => 82.6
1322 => 48.3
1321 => 44.9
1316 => 42.1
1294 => 77.6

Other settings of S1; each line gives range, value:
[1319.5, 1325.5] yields 43.6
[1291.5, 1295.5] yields 77.6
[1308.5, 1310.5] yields 56.2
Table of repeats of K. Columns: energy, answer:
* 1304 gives 68.4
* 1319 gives 40.8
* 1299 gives 79.9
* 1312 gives 47.2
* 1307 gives 63.7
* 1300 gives 75.6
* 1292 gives 79.4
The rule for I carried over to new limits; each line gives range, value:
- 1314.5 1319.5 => 44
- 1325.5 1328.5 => 53.7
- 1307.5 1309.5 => 60.8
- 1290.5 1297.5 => 82.5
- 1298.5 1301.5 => 79.9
